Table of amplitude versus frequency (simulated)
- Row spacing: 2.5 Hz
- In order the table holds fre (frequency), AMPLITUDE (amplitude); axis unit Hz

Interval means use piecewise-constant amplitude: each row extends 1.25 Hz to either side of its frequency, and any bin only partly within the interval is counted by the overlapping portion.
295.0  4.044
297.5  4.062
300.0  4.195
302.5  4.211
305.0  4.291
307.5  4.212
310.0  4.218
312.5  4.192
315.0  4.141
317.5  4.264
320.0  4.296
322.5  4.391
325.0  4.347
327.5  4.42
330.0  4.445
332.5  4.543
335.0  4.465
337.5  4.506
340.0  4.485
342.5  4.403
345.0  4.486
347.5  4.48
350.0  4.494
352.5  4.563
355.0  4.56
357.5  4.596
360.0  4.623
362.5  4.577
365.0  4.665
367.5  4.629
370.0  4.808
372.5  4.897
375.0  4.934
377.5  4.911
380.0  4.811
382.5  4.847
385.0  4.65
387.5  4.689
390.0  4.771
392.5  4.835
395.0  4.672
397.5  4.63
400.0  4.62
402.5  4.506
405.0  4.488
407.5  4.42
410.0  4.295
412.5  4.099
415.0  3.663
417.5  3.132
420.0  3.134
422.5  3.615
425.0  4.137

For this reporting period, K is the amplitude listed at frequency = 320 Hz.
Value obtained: 4.296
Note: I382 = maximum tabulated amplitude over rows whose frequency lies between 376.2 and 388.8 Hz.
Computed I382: 4.911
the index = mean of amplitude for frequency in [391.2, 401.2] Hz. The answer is 4.69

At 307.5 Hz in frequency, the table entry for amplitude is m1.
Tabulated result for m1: 4.212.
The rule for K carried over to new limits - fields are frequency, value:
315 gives 4.141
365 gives 4.665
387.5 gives 4.689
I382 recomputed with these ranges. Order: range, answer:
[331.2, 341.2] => 4.543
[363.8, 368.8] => 4.665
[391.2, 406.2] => 4.835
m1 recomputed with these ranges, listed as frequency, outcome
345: 4.486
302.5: 4.211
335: 4.465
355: 4.56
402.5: 4.506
